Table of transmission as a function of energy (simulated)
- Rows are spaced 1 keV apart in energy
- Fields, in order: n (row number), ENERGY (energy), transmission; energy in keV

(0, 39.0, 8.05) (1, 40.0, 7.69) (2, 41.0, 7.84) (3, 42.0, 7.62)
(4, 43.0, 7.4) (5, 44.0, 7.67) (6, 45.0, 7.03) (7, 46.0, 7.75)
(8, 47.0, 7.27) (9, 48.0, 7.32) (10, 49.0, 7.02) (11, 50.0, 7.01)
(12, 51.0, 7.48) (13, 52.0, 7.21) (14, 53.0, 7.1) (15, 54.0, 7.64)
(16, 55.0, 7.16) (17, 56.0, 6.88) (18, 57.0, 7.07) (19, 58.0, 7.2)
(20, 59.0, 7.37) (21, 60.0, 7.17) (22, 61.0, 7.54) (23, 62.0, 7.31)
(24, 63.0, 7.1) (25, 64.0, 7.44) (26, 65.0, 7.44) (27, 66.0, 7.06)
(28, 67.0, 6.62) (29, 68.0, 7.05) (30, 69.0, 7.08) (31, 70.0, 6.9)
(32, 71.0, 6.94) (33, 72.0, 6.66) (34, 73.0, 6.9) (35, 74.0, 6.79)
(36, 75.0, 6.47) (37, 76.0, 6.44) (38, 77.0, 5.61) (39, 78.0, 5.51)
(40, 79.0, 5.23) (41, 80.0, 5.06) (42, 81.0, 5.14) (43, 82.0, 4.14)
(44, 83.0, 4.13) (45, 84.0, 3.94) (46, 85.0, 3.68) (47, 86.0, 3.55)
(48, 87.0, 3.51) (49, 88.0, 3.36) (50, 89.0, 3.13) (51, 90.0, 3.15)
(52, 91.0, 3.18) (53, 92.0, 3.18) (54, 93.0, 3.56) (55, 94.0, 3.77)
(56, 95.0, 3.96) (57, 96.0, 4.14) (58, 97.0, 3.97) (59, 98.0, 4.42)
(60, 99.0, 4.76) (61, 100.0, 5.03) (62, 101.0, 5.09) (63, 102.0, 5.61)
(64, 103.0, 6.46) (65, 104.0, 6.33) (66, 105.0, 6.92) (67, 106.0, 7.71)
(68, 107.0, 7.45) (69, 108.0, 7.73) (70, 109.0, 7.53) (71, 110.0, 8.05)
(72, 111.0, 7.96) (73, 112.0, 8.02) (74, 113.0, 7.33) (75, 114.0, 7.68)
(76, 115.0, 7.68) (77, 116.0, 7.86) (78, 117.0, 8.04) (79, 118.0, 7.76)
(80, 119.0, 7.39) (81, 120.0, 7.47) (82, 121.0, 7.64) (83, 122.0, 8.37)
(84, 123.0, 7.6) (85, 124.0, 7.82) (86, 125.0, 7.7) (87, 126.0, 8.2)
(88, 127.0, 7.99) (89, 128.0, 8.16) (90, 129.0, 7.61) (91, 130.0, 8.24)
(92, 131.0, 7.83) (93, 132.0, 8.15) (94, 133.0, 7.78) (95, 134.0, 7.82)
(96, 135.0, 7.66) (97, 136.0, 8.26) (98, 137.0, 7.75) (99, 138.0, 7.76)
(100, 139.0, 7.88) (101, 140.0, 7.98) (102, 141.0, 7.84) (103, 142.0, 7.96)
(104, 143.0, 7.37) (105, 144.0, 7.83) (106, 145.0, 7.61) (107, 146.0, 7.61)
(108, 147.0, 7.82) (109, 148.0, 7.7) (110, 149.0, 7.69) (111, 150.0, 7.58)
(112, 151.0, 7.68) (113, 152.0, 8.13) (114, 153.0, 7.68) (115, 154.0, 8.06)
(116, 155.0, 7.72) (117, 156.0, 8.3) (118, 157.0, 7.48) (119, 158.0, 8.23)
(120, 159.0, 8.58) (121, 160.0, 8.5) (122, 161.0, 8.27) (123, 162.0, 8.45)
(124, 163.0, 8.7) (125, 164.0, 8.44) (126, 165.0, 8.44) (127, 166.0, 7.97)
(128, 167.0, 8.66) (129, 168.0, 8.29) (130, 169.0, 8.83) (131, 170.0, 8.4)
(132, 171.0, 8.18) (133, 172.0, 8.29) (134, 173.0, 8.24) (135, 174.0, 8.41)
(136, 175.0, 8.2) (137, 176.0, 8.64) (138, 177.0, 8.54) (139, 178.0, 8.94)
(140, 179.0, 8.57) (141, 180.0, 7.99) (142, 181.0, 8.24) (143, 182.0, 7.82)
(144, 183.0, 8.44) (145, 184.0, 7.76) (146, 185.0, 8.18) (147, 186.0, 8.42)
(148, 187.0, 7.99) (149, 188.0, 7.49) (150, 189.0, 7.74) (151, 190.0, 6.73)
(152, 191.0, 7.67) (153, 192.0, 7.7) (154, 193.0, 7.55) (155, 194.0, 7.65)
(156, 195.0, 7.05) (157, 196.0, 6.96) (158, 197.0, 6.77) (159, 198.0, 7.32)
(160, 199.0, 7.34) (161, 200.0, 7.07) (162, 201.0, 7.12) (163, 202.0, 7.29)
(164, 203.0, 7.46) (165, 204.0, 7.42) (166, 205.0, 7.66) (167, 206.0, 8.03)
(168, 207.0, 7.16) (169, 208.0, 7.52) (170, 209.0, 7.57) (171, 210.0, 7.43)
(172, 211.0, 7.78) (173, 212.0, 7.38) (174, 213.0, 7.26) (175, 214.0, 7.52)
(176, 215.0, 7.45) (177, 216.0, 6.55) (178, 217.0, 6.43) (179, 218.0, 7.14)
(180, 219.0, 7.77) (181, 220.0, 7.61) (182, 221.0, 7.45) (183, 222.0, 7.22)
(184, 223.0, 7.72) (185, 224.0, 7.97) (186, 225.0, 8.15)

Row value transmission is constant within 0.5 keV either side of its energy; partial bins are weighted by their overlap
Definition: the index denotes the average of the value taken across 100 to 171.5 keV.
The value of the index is 7.79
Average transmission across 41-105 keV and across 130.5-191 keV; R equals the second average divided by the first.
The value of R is 1.36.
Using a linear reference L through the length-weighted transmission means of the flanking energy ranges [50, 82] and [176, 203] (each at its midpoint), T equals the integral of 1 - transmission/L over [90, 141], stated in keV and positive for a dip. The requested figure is 2.2 keV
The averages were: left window 6.75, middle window 6.86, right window 7.72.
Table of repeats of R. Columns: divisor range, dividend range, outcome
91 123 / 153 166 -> 1.29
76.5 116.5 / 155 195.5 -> 1.52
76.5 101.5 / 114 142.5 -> 1.89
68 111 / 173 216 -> 1.44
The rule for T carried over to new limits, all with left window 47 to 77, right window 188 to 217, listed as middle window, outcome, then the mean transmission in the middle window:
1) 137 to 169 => -3.39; 8.02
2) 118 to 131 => -1.19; 7.84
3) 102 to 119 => -0.74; 7.47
